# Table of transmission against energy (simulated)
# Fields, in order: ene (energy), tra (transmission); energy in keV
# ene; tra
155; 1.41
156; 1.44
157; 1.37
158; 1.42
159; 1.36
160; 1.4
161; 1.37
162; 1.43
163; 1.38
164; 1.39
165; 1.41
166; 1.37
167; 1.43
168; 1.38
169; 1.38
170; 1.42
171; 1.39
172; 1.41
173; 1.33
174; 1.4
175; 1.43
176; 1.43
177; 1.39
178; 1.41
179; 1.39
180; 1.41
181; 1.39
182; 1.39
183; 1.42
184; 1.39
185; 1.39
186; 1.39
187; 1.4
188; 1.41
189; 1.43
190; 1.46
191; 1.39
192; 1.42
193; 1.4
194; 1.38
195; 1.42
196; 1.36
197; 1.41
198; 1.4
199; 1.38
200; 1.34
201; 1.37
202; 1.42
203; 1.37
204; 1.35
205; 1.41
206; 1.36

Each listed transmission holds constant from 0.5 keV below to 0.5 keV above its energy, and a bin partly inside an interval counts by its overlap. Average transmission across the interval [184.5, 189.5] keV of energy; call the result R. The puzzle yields 1.4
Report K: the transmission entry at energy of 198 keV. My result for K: 1.4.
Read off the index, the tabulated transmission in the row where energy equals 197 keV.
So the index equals 1.41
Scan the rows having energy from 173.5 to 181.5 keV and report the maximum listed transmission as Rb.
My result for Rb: 1.43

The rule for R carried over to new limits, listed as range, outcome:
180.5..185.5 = 1.4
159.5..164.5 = 1.39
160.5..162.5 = 1.4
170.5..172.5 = 1.4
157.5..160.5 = 1.39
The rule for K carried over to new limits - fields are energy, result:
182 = 1.39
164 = 1.39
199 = 1.38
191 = 1.39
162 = 1.43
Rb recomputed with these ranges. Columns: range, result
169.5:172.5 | 1.42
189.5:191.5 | 1.46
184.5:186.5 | 1.39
